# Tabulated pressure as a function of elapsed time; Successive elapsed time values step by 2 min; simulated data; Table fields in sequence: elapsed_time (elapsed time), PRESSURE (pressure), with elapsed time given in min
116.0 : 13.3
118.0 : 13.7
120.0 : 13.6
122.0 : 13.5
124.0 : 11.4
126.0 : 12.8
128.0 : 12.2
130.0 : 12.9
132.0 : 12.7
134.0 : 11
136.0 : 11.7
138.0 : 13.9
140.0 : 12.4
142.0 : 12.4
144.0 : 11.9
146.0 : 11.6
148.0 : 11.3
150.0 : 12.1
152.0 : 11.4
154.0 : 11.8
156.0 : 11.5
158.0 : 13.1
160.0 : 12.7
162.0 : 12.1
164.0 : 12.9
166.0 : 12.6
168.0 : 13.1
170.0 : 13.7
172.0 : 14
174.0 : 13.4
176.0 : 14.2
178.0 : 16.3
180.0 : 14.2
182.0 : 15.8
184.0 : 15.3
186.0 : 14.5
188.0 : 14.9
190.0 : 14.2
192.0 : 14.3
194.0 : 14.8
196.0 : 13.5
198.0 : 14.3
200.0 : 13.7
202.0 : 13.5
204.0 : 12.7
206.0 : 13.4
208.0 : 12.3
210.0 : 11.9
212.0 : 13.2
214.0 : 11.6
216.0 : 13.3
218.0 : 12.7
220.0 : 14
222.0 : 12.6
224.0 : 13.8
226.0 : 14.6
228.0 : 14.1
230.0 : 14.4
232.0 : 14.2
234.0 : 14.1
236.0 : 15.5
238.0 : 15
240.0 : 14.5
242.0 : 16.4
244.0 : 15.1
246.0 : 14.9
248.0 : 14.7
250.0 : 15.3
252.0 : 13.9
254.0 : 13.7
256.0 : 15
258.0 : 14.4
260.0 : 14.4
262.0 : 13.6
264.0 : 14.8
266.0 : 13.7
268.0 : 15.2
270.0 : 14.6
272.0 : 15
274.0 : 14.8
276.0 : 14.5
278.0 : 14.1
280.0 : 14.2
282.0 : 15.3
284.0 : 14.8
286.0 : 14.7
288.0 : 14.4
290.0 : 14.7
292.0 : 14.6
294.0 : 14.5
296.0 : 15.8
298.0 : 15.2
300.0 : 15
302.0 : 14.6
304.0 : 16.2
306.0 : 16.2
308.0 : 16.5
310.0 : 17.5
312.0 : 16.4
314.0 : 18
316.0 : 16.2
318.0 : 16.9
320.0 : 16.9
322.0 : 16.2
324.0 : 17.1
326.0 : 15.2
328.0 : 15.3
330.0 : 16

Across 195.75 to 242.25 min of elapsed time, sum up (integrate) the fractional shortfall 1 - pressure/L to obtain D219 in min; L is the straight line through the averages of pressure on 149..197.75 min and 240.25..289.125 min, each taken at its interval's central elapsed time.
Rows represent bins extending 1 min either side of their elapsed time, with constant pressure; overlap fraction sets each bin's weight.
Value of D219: 1.5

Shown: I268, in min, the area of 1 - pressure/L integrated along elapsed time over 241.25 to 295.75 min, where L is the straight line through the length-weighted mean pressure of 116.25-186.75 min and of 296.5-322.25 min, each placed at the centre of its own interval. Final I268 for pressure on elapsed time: 2.7 min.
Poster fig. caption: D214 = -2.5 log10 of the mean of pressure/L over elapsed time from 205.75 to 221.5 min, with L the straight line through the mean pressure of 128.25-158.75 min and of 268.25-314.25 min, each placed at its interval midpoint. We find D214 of 0.07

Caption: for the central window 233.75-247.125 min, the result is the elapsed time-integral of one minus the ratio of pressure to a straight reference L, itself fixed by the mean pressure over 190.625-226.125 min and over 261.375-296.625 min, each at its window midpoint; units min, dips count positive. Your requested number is -1.2 min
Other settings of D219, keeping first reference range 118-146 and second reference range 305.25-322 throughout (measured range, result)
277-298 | 1.9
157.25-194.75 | -1.3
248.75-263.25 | 1.0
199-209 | 0.8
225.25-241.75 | 0.3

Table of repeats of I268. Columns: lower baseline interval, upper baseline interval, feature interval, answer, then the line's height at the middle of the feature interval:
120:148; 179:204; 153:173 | 0.9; 13.4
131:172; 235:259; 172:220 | -1.2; 13.5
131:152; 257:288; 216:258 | -1.6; 13.9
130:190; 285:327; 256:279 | 1.0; 15.1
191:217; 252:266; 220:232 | -0.2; 13.7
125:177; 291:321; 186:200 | -0.9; 13.5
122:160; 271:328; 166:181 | -1.4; 12.9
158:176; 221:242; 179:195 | -1.5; 13.5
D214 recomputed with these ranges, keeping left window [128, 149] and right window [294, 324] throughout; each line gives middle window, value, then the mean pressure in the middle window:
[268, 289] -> 0.06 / 14.7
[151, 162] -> 0.04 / 12.1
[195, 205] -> 0.01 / 13.5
